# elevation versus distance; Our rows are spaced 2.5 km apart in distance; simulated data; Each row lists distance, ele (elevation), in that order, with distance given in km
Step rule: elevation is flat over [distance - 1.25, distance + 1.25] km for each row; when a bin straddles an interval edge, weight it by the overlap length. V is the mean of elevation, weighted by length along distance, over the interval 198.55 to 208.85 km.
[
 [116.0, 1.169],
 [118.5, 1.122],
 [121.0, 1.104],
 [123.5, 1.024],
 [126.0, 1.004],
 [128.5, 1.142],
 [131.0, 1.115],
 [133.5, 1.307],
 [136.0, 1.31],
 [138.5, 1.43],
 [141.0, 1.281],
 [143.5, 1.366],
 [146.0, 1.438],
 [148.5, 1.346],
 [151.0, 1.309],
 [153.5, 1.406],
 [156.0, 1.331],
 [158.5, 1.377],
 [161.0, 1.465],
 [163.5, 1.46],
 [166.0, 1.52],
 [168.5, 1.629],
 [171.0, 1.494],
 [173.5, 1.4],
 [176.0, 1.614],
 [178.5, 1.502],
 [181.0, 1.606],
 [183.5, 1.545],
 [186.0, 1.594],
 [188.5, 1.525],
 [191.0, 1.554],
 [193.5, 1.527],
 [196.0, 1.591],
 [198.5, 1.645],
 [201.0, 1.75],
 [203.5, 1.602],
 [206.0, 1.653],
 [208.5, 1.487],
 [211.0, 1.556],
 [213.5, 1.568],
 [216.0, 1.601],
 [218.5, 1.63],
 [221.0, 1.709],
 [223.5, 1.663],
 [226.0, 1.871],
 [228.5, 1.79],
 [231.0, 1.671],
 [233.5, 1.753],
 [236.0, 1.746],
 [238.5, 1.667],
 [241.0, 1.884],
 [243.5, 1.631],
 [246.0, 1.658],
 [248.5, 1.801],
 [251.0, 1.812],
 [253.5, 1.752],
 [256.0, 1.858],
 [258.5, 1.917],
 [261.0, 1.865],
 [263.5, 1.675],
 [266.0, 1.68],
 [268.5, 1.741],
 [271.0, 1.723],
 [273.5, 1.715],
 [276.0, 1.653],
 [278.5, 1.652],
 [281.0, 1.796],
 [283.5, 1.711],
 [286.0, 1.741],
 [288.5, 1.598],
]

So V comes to 1.64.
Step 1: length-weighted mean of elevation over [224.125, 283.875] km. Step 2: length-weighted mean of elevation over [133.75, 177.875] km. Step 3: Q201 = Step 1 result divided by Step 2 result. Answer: 1.23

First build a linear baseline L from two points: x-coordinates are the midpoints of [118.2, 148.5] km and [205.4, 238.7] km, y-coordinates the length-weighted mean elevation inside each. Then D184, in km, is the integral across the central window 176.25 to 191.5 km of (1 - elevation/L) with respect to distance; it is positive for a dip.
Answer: -0.8 km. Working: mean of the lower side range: 1.23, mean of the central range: 1.56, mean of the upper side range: 1.67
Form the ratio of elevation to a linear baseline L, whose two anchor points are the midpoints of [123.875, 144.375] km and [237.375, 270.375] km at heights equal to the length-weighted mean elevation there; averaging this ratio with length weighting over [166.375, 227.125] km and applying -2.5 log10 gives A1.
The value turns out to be -0.06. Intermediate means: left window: 1.23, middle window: 1.59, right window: 1.76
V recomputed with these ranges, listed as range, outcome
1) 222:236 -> 1.75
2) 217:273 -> 1.75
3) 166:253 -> 1.64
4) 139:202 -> 1.49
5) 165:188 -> 1.54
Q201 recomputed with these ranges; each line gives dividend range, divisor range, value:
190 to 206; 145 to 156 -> 1.18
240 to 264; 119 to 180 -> 1.33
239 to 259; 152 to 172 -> 1.22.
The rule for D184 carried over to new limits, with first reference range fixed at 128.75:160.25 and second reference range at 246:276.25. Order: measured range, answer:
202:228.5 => -0.8 km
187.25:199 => -0.4 km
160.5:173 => -0.9 km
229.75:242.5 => -0.5 km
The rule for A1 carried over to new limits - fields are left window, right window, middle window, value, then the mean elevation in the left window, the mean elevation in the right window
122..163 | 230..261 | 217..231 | -0.04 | 1.29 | 1.77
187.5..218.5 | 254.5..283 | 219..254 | -0.04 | 1.59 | 1.75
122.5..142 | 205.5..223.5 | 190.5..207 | -0.06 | 1.2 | 1.6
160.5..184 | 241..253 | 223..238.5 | -0.03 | 1.52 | 1.74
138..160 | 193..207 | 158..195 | -0.01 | 1.36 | 1.63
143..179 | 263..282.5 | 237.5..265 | -0.08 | 1.44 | 1.71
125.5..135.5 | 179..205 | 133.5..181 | -0.06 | 1.16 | 1.59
